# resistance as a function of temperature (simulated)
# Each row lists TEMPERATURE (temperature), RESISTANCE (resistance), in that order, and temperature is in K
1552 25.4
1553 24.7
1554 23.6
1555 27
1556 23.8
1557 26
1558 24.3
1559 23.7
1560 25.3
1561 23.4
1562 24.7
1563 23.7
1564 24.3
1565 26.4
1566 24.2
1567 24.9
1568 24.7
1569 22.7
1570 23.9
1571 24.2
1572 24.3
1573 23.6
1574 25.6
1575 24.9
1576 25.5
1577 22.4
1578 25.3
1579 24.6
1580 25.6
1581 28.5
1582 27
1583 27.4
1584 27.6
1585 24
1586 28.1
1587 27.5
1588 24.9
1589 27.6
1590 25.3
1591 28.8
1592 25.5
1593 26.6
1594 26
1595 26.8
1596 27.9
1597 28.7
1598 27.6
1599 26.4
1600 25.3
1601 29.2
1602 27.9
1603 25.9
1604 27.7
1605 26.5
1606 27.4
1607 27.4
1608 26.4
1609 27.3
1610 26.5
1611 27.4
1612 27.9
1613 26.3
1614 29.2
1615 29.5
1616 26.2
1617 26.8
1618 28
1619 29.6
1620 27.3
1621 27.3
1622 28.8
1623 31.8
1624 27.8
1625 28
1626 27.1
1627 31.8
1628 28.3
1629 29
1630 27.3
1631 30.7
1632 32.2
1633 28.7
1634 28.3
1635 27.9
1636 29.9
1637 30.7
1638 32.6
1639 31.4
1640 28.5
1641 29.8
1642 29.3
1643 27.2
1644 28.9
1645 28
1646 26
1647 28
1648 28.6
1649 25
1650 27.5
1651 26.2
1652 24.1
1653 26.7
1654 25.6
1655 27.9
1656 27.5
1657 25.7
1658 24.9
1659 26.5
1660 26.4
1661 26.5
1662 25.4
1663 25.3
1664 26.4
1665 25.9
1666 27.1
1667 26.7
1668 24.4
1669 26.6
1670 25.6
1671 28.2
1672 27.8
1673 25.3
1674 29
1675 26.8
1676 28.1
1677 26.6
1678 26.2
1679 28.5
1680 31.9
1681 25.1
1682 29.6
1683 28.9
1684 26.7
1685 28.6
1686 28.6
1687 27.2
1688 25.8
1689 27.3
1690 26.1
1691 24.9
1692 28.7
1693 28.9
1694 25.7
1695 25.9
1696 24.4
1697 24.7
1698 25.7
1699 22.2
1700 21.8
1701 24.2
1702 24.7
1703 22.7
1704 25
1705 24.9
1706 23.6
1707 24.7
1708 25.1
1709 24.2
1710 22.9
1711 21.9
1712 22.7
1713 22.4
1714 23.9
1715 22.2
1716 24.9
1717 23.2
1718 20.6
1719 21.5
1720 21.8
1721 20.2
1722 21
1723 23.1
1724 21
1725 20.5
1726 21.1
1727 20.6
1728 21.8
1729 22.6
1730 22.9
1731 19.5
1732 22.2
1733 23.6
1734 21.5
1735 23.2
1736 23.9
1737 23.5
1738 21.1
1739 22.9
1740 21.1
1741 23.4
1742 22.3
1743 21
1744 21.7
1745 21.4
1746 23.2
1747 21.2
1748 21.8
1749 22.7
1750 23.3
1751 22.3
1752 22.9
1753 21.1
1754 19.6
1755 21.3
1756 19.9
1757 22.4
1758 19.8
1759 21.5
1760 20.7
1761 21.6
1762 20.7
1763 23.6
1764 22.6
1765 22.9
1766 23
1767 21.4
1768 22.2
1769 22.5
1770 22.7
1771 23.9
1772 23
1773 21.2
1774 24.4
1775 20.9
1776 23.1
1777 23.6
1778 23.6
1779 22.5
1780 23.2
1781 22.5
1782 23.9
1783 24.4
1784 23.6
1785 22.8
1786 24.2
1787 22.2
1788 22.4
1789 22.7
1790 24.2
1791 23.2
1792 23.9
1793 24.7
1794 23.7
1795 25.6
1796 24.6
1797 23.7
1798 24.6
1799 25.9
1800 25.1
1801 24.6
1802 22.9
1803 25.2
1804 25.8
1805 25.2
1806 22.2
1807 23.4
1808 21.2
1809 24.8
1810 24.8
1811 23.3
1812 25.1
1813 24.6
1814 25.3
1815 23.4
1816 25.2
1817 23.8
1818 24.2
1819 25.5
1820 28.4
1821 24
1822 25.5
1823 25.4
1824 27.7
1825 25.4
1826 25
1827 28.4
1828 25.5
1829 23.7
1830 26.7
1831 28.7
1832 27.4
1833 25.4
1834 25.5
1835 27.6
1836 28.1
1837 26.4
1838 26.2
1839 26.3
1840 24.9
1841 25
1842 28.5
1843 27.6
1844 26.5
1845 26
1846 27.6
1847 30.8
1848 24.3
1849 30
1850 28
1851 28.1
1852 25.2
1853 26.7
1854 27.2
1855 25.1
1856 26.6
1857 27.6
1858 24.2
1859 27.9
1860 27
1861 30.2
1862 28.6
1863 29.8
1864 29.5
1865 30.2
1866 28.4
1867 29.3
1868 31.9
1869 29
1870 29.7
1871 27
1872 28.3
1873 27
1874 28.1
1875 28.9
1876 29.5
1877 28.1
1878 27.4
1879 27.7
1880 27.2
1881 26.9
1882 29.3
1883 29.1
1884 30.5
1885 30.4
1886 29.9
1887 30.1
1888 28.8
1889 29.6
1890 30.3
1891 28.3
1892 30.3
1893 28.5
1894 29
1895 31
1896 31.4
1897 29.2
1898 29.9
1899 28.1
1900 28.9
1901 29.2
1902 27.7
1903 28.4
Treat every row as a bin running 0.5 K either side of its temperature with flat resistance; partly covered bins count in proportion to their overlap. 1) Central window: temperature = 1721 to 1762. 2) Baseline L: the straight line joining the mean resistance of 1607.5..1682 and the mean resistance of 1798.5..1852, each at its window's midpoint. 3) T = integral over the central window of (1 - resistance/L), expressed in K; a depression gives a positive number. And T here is 7.5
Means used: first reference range 27.7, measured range 21.8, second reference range 25.8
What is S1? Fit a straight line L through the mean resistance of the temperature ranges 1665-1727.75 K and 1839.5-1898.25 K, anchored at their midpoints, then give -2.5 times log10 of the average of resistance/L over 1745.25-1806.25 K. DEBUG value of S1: 0.158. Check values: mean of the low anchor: 25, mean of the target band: 22.9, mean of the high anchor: 28.4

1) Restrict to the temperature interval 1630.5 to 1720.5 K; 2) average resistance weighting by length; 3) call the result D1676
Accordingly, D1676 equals 26.4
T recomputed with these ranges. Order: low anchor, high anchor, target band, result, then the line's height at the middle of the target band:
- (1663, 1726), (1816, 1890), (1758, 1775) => 2.6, 26.2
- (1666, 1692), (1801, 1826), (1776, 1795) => 1.3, 25.2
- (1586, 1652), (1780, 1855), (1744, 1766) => 3.7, 26.1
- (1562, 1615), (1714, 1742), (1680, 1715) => -3.6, 23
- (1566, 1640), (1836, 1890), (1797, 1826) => 3.3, 27.9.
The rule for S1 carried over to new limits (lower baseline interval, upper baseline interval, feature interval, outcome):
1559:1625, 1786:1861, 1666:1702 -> -0.02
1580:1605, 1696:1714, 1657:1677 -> -0.07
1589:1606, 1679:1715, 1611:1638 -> -0.08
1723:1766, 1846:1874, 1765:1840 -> 0.03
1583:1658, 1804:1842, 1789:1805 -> 0.05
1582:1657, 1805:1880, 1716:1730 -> 0.25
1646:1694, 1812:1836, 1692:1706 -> 0.08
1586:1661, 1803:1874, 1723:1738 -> 0.23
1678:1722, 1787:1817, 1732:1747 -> 0.11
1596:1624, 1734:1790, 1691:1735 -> 0.04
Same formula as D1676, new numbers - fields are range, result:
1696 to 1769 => 22.4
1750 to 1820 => 23.3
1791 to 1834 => 25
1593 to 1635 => 27.9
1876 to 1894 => 29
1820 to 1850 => 26.6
